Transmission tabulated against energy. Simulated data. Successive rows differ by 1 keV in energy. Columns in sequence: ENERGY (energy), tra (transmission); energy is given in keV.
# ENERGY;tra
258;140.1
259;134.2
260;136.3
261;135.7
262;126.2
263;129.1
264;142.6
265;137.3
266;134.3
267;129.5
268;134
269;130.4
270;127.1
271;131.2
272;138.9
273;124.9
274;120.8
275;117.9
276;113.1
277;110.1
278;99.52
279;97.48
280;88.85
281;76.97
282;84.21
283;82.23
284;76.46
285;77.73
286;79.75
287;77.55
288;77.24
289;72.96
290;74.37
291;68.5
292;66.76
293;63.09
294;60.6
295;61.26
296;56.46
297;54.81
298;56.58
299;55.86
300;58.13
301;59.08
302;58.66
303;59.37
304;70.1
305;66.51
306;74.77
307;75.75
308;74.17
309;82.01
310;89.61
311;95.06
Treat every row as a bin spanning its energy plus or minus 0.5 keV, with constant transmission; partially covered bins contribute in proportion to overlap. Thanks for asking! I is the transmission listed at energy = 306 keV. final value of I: 74.77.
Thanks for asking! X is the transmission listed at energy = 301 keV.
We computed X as 59.08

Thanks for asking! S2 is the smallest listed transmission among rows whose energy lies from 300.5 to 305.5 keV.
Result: 58.66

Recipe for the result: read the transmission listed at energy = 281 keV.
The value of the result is 76.97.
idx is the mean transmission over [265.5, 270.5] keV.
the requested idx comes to 131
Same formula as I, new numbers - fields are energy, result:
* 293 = 63.09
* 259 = 134.2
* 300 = 58.13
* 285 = 77.73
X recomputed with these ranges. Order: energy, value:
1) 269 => 130.4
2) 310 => 89.61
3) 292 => 66.76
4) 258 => 140.1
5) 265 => 137.3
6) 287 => 77.55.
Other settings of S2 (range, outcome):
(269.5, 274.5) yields 120.8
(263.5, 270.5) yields 127.1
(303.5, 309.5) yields 66.51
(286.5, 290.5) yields 72.96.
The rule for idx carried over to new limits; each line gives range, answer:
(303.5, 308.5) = 72.3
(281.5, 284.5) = 81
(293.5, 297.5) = 58.3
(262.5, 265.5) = 136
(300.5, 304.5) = 61.8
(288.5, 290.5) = 73.7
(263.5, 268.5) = 136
